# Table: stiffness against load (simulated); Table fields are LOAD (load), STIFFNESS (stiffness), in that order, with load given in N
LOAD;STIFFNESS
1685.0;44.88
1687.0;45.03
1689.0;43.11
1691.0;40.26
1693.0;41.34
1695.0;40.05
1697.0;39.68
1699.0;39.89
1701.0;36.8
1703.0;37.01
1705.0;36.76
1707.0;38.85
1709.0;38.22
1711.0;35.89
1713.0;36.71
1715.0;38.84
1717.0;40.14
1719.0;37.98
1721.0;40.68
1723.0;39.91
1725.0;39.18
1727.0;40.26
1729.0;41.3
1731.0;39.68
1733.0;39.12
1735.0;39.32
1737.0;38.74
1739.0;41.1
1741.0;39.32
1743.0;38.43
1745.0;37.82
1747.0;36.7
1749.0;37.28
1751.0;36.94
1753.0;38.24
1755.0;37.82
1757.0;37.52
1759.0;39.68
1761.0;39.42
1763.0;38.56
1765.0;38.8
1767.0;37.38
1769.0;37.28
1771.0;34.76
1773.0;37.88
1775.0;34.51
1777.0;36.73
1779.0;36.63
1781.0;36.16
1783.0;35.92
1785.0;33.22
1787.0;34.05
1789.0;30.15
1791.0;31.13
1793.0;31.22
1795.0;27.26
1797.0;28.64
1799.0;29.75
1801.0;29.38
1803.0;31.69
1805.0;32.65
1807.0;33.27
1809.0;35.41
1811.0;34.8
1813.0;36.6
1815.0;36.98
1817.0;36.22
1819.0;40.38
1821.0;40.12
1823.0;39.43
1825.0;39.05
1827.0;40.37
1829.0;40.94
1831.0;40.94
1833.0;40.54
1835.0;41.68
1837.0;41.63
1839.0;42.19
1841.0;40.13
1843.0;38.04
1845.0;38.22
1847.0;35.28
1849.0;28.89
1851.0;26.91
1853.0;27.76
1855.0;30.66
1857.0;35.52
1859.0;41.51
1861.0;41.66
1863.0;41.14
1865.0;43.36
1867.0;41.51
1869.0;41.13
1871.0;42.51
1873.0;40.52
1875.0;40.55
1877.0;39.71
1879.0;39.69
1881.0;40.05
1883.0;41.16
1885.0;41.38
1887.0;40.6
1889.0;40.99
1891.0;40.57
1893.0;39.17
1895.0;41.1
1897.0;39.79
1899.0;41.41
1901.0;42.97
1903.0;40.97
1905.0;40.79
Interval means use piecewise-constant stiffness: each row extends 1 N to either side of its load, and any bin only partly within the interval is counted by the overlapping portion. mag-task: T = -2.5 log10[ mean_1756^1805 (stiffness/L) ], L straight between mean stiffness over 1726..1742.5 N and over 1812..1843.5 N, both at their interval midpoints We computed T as 0.156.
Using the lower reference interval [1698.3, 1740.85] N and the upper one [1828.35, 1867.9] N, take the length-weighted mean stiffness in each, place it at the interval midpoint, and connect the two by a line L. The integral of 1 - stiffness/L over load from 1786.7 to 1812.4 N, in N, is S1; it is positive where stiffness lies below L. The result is 4.5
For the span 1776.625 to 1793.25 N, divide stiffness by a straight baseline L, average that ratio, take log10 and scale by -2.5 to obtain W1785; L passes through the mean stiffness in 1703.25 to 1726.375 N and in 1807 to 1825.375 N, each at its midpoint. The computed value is 0.11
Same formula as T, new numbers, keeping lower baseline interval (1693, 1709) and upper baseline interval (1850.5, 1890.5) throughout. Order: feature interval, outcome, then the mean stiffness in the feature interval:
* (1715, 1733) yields -0.031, 39.8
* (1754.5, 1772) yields 0.024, 37.9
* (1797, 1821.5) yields 0.134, 34.4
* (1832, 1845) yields -0.041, 40.5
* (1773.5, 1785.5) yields 0.090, 35.7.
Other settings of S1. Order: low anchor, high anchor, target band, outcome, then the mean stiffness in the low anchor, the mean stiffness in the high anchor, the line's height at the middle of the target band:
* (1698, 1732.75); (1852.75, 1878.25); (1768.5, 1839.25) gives 6.1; 38.7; 39.4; 39.1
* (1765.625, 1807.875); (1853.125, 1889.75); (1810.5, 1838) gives -2.3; 33.4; 39.9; 36.3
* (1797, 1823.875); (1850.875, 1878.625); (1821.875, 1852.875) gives -1.1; 34.9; 38.6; 36.7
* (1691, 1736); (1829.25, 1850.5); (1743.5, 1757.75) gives 0.5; 39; 38.6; 38.9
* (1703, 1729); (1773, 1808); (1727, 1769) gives -3.0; 38.7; 32.6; 36.1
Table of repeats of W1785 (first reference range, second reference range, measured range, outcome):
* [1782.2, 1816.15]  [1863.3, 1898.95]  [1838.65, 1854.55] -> 0.09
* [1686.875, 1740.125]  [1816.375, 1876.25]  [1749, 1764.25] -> 0.03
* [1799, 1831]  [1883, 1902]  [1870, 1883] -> -0.02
